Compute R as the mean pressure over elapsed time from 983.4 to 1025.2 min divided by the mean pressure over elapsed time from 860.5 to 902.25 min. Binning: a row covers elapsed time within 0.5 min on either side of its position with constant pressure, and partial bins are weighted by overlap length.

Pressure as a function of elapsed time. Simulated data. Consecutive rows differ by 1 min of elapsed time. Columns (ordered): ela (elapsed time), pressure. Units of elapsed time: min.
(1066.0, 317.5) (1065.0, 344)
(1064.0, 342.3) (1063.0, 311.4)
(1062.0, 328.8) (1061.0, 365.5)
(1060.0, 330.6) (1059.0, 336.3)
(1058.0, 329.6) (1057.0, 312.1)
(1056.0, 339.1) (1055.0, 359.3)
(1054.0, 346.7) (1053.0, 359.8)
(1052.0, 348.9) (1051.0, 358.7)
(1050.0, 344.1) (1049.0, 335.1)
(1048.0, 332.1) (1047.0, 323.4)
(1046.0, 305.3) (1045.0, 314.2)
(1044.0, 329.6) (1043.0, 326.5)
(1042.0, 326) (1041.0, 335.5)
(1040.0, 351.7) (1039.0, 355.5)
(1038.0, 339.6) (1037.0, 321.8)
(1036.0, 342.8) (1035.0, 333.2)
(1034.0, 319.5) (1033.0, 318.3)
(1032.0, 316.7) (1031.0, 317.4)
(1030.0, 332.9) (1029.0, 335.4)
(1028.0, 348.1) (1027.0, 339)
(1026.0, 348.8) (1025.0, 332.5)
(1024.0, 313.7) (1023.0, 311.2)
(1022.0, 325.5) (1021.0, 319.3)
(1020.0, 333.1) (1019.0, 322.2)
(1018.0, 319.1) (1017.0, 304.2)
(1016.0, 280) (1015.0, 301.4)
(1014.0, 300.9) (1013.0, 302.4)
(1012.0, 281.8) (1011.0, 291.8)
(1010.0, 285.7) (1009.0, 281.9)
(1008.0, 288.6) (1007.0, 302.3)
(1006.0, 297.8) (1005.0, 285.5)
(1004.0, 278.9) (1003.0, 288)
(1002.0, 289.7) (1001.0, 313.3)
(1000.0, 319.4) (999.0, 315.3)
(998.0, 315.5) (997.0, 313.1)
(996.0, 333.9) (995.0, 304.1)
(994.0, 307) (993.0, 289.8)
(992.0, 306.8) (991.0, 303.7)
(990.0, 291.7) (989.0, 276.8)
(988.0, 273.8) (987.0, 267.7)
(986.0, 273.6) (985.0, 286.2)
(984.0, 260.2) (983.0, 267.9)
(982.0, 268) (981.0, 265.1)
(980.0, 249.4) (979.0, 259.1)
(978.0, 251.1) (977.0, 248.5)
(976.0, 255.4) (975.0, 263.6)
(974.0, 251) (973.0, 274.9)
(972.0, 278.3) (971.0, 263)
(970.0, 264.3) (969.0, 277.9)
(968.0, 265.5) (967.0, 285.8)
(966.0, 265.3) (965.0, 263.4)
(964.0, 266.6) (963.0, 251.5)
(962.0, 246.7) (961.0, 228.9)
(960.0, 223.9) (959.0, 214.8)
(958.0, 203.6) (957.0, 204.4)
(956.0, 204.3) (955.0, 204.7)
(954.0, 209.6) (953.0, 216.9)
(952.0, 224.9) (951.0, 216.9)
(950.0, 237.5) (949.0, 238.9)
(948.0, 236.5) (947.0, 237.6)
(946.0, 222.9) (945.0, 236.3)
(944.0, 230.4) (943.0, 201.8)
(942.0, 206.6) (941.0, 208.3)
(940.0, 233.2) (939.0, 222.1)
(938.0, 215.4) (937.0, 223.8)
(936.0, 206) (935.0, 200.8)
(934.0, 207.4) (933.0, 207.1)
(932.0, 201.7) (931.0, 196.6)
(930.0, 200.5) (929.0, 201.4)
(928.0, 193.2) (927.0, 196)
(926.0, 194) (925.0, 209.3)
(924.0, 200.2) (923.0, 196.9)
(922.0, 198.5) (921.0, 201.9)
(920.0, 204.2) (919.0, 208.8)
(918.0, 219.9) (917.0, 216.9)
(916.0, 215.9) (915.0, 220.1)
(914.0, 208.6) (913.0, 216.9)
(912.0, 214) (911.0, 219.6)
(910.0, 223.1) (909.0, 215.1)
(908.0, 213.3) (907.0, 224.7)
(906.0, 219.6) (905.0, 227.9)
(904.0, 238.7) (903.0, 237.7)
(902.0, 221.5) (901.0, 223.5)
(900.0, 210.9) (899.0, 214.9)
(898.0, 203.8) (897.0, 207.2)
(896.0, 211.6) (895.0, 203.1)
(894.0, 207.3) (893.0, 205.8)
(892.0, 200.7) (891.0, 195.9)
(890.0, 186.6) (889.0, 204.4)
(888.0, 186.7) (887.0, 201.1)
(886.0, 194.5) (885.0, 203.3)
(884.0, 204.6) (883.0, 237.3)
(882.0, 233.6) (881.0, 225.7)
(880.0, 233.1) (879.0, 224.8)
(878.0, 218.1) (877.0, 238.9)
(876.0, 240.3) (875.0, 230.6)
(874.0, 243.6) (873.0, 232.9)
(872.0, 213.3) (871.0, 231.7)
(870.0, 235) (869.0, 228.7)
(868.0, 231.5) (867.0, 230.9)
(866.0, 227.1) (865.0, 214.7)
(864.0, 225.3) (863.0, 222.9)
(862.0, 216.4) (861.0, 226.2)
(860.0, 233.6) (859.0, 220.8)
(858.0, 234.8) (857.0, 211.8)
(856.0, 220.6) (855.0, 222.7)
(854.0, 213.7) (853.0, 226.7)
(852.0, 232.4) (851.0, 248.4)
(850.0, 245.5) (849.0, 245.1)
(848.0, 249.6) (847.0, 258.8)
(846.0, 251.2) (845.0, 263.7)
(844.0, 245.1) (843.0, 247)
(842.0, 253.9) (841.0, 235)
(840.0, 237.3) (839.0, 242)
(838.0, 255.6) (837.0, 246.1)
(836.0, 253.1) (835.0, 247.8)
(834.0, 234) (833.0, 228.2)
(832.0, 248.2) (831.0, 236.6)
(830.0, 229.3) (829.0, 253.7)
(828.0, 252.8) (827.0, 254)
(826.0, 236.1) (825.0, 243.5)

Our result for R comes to 1.37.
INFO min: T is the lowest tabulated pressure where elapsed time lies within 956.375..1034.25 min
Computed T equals 203.6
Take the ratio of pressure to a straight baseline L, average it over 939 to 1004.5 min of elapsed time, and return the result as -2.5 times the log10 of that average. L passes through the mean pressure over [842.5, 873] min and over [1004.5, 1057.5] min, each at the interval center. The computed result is 0.13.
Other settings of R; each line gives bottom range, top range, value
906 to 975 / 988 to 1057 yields 1.42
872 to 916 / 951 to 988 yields 1.15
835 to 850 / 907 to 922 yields 0.86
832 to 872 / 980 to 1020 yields 1.25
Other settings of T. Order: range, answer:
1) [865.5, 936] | 186.6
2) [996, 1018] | 278.9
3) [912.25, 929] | 193.2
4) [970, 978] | 248.5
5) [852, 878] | 211.8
